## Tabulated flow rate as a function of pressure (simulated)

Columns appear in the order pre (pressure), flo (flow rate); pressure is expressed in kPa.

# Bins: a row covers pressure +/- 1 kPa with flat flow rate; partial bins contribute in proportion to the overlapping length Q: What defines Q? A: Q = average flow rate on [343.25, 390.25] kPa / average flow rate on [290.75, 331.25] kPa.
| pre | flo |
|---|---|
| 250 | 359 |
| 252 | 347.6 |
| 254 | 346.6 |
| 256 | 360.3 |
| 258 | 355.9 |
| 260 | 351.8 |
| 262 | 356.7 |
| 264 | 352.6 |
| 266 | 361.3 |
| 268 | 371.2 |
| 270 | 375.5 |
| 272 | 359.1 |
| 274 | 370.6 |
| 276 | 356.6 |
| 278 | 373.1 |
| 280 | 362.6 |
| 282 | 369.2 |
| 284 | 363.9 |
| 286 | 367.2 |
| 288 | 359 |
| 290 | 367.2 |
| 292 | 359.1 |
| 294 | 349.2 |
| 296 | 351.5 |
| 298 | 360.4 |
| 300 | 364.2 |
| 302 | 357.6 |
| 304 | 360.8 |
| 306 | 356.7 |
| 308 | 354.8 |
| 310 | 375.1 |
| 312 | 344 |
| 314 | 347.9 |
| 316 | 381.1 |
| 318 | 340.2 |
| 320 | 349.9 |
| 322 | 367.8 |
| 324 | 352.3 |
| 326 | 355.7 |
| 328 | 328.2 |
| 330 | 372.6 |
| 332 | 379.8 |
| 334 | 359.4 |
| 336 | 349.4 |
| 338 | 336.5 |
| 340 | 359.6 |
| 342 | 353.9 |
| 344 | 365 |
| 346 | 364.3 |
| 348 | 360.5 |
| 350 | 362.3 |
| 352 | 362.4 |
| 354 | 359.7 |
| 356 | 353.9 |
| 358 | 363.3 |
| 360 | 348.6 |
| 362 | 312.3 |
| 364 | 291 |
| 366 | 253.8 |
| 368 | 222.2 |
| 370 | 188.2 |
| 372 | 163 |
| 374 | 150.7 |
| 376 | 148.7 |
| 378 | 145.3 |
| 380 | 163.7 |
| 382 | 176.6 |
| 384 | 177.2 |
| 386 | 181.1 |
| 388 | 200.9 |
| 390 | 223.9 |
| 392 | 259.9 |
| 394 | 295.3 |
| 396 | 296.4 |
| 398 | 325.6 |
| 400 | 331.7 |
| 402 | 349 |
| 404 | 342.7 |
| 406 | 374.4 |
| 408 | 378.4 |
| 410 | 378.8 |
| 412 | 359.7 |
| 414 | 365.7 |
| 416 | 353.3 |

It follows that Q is 0.7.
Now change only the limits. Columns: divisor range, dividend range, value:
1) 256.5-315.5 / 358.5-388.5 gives 0.58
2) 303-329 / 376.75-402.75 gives 0.67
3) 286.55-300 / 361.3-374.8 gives 0.63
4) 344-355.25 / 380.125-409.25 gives 0.76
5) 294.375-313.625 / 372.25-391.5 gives 0.49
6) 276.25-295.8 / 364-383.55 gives 0.51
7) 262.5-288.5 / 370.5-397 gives 0.54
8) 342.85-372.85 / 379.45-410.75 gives 0.89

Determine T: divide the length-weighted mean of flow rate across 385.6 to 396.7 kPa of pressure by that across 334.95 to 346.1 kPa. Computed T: 0.7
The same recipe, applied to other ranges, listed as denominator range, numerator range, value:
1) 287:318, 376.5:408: 0.72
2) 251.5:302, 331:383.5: 0.81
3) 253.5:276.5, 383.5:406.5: 0.78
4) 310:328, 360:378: 0.62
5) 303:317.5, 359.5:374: 0.68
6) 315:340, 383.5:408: 0.80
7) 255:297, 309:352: 0.99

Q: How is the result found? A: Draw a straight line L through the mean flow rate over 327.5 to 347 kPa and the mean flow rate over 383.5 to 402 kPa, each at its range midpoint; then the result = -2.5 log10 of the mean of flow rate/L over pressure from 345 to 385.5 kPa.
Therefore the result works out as 0.20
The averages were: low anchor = 358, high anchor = 262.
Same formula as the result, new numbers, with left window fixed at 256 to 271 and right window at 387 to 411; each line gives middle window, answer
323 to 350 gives -0.069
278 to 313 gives -0.034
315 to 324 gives -0.056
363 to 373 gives 0.403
